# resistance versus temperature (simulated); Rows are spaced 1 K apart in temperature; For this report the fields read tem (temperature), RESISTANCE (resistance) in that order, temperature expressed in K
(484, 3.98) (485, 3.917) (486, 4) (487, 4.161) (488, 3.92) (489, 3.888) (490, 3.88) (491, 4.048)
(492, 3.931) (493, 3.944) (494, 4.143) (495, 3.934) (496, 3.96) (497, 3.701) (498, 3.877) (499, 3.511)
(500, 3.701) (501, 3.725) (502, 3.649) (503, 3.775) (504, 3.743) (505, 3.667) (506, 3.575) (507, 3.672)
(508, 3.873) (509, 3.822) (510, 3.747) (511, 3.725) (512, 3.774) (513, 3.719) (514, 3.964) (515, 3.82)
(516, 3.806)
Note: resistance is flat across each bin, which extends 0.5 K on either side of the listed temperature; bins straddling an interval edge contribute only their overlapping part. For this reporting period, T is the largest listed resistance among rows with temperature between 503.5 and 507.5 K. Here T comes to 3.743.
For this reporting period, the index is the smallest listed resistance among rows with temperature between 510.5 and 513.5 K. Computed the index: 3.719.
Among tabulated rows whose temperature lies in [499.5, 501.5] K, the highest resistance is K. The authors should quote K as 3.725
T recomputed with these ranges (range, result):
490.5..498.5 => 4.143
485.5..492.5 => 4.161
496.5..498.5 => 3.877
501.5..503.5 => 3.775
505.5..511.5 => 3.873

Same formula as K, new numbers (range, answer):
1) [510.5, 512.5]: 3.774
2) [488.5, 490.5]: 3.888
